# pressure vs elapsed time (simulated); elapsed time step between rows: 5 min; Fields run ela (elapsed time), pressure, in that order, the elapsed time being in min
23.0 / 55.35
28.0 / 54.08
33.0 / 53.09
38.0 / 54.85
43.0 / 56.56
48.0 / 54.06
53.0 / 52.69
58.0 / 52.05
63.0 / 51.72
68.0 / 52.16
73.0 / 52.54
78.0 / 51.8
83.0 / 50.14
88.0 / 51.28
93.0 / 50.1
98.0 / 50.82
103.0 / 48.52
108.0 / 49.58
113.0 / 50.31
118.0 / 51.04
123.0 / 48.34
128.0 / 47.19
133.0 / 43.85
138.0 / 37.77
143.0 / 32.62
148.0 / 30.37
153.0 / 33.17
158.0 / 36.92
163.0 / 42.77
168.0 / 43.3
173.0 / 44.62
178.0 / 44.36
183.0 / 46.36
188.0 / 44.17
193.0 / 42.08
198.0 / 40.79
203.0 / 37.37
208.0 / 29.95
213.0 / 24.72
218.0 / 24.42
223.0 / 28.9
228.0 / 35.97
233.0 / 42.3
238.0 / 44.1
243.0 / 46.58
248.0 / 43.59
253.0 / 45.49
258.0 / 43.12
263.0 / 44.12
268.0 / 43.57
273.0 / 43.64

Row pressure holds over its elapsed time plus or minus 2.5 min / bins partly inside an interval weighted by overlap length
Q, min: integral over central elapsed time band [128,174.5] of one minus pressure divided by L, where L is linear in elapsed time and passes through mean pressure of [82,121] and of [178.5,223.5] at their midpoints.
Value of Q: 4.7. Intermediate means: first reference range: 50.2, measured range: 38.7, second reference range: 36.1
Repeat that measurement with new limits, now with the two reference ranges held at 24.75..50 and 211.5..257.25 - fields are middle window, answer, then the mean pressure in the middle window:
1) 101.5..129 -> -0.8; 49.3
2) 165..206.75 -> -0.5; 42.5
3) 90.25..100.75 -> -0.2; 50.4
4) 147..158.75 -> 3.0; 33.4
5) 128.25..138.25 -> 0.8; 42.9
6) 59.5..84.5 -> -0.1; 51.7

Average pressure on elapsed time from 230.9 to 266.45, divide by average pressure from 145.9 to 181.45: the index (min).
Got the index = 1.1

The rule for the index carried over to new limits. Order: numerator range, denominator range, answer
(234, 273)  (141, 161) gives 1.32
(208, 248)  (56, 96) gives 0.69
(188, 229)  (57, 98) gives 0.65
